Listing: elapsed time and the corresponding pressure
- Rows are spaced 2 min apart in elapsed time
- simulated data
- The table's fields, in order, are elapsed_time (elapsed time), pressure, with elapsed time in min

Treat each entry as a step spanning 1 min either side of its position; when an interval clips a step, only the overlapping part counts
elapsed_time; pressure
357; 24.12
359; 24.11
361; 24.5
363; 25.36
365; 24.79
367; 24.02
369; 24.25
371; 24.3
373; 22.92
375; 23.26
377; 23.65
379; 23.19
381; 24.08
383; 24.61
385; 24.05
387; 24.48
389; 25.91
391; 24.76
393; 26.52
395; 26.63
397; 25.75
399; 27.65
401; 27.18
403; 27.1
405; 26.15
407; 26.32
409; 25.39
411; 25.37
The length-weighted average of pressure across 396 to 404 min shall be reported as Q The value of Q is 26.9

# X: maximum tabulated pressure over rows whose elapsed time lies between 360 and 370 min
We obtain 25.36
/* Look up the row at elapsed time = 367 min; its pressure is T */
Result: 24.02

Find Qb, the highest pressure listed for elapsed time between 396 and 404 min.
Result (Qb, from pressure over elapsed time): 27.65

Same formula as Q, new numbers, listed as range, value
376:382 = 23.6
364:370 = 24.4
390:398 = 25.9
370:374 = 23.6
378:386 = 24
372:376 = 23.1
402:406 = 26.6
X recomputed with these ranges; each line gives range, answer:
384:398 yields 26.63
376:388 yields 24.61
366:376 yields 24.3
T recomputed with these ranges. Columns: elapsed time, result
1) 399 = 27.65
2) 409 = 25.39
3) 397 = 25.75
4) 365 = 24.79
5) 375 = 23.26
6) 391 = 24.76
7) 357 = 24.12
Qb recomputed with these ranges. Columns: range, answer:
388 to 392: 25.91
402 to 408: 27.1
